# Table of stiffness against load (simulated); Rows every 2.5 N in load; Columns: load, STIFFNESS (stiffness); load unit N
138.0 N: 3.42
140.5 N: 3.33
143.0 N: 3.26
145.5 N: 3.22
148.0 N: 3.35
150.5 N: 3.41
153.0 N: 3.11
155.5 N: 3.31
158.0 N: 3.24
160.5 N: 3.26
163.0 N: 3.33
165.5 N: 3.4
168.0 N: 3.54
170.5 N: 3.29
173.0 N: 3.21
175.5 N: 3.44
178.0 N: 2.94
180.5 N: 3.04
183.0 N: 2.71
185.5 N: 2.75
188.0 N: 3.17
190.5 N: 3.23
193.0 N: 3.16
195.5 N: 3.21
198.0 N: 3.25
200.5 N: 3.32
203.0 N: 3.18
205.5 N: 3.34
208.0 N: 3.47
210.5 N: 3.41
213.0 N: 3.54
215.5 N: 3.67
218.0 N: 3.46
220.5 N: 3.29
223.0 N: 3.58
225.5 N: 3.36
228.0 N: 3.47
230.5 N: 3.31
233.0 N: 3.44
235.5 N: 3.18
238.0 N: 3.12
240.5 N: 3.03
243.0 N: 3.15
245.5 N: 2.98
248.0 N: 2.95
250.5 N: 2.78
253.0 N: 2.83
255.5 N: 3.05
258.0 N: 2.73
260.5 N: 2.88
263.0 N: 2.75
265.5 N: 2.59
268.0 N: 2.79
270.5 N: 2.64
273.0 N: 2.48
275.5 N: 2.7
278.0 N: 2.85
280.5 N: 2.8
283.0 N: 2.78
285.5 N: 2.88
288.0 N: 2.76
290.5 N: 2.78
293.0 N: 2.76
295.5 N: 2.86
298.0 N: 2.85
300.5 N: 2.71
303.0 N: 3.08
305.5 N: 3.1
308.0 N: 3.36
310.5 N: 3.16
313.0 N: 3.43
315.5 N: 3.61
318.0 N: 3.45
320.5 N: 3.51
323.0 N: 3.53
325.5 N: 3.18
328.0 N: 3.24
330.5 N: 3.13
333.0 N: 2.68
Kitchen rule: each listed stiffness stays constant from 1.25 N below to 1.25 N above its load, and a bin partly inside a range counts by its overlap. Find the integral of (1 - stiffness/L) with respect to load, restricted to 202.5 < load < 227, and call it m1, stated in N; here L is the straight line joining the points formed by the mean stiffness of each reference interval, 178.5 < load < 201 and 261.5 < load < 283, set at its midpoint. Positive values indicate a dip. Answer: -3.9 N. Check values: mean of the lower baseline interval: 3.08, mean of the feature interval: 3.44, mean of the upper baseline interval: 2.71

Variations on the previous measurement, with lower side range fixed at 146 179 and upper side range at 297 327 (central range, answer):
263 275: 2.3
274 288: 2.0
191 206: 0.2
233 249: 0.8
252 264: 1.5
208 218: -0.7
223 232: -0.4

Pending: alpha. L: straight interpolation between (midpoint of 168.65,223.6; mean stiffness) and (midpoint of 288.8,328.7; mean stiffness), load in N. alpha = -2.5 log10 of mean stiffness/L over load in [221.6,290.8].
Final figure 0.09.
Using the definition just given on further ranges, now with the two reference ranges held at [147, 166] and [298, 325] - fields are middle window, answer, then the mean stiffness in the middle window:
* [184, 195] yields 0.07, 3.08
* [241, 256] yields 0.11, 2.96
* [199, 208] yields -0.01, 3.31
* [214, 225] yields -0.07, 3.49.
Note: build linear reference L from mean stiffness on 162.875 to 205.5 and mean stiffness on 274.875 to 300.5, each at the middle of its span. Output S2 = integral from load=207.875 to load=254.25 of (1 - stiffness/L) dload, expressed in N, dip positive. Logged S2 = -3.8 N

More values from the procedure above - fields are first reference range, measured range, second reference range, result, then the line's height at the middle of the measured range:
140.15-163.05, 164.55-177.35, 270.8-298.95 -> -0.6 N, 3.2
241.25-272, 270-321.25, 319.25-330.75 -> 2.5 N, 3.12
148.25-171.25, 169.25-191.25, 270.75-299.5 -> 1.0 N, 3.23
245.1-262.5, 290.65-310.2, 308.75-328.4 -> 1.8 N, 3.25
